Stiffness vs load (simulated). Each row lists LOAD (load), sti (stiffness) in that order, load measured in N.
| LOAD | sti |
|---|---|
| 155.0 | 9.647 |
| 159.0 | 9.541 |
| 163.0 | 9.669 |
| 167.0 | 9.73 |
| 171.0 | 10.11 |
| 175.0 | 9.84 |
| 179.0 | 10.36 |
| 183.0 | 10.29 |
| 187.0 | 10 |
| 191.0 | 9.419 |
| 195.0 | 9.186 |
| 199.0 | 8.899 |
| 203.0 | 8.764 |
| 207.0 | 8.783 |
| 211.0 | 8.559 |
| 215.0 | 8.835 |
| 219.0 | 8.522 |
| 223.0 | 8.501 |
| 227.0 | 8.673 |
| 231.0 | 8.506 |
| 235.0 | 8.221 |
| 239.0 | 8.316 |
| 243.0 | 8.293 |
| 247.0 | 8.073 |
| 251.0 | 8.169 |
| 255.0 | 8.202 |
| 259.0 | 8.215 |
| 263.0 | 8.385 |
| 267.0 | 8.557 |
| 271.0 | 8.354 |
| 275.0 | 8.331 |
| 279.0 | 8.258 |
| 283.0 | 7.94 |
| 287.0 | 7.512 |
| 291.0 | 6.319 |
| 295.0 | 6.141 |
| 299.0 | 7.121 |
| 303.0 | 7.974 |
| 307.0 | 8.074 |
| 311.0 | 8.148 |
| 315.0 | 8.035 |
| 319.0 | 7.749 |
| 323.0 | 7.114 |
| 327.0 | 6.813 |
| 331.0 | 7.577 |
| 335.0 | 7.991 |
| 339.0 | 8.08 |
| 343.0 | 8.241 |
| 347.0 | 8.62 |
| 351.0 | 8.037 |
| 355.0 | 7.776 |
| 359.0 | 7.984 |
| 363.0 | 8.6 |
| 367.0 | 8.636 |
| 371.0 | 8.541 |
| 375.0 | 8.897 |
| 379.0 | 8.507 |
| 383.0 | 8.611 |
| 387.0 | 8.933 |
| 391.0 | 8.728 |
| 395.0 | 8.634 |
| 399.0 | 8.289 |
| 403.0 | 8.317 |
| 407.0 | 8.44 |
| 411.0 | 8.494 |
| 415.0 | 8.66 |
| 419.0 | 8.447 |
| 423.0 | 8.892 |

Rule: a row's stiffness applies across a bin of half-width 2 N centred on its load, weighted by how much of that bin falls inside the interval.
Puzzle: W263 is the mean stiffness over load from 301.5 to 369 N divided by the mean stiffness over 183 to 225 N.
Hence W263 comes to 0.88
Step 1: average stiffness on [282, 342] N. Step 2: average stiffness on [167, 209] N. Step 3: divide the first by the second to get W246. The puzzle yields 0.8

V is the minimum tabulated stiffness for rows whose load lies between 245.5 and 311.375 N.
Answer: 6.141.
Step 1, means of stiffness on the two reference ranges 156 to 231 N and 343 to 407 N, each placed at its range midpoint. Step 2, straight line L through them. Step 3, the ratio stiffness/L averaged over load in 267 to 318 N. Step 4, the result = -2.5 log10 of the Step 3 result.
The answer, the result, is 0.15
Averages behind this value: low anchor 9.3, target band 7.72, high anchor 8.47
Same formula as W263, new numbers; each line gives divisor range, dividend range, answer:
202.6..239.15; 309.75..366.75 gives 0.93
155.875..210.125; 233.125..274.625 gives 0.87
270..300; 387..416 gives 1.14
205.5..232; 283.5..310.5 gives 0.84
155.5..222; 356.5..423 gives 0.91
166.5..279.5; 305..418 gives 0.93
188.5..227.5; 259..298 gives 0.88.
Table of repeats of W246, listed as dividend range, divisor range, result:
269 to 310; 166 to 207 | 0.79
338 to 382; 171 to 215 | 0.89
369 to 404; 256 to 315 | 1.10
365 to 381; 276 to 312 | 1.15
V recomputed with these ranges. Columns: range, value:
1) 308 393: 6.813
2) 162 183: 9.669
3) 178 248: 8.073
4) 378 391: 8.507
